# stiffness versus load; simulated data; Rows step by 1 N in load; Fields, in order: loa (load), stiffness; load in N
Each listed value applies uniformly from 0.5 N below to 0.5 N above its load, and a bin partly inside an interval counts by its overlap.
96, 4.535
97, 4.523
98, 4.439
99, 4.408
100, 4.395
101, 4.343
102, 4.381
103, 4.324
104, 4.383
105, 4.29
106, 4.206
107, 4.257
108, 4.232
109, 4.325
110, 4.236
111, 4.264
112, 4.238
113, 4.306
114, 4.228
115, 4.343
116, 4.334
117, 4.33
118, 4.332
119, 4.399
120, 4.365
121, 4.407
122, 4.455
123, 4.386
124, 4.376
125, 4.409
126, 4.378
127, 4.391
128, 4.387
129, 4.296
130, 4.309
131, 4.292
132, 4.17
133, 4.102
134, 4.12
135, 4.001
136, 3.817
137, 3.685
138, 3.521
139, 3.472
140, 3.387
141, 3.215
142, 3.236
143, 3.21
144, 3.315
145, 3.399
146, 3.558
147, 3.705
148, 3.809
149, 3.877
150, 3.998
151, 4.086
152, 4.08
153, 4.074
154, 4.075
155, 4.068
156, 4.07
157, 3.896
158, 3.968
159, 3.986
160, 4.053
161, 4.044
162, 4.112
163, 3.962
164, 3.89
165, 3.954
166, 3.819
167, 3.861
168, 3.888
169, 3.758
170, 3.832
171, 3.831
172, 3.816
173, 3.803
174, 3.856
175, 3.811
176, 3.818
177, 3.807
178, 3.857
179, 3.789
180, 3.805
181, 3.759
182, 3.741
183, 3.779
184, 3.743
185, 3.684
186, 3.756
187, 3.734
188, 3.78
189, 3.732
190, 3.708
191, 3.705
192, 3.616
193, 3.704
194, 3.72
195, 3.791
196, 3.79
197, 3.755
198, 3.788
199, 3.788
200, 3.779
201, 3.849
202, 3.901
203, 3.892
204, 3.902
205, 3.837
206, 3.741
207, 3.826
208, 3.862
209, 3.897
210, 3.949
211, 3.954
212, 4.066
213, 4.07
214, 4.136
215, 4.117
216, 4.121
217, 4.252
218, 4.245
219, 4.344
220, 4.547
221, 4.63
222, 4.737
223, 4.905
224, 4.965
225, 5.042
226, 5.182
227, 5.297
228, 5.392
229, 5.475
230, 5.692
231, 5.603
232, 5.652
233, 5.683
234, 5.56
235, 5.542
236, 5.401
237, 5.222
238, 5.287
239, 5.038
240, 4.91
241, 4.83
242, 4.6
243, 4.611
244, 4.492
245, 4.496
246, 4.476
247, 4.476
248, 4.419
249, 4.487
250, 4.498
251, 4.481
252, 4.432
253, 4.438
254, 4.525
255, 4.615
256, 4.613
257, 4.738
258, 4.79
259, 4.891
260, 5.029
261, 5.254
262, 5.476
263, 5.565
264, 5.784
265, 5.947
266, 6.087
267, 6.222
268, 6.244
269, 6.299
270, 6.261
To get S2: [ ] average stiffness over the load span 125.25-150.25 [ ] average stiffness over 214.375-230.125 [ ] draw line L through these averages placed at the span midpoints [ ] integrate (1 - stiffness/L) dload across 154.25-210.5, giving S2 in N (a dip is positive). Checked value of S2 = 6.3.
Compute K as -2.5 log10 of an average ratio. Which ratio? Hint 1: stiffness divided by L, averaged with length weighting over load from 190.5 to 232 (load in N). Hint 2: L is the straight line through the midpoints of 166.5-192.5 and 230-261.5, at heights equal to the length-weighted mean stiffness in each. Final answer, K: 0.01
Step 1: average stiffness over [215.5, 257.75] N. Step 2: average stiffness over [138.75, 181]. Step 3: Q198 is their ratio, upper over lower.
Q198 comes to 1.28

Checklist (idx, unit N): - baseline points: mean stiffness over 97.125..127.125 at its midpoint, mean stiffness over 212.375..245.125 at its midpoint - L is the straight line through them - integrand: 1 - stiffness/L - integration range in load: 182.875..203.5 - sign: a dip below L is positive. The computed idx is 4.3 N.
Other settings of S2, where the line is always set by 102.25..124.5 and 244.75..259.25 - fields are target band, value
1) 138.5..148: 2.1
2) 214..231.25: -1.2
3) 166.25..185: 2.6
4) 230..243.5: -2.1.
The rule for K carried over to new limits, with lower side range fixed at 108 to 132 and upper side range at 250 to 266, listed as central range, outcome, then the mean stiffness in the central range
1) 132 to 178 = 0.178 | 3.82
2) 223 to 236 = -0.116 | 5.4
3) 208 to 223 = 0.135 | 4.23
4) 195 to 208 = 0.230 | 3.82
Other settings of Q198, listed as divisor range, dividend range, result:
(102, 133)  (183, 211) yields 0.88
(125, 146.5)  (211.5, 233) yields 1.25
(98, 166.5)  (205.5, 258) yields 1.15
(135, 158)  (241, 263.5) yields 1.26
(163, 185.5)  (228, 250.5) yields 1.32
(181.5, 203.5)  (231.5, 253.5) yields 1.29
